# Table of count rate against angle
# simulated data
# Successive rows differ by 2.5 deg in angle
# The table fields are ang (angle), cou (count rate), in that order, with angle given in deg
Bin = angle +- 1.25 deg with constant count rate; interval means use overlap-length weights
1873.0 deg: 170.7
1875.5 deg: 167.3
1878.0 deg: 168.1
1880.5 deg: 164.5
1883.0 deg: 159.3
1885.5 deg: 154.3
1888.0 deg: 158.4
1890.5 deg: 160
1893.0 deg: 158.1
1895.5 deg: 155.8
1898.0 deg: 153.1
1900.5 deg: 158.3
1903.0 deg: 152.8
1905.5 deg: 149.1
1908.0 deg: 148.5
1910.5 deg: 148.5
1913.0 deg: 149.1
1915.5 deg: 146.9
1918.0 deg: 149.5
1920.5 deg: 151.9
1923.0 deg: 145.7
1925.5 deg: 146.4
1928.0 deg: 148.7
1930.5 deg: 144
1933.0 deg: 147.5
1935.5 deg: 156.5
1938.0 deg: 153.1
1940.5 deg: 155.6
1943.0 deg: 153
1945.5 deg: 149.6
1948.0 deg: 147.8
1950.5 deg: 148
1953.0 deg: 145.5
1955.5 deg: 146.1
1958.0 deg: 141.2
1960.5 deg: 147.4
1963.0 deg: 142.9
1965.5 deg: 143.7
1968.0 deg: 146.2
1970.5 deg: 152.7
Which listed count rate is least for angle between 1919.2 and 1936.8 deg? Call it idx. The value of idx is 144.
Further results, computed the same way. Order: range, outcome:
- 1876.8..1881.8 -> 164.5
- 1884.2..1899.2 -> 153.1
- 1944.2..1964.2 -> 141.2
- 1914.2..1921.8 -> 146.9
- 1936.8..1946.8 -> 149.6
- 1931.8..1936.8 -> 147.5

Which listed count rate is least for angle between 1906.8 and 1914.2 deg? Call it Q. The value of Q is 148.5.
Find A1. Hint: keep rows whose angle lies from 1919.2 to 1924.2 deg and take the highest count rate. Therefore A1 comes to 151.9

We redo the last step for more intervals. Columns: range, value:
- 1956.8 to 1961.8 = 147.4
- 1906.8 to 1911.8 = 148.5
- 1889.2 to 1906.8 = 160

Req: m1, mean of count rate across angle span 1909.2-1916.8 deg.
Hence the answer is 148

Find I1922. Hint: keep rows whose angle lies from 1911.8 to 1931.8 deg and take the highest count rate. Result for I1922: 151.9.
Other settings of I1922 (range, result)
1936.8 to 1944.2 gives 155.6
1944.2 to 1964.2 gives 149.6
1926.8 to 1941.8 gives 156.5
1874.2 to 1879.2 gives 168.1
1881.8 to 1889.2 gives 159.3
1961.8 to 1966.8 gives 143.7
